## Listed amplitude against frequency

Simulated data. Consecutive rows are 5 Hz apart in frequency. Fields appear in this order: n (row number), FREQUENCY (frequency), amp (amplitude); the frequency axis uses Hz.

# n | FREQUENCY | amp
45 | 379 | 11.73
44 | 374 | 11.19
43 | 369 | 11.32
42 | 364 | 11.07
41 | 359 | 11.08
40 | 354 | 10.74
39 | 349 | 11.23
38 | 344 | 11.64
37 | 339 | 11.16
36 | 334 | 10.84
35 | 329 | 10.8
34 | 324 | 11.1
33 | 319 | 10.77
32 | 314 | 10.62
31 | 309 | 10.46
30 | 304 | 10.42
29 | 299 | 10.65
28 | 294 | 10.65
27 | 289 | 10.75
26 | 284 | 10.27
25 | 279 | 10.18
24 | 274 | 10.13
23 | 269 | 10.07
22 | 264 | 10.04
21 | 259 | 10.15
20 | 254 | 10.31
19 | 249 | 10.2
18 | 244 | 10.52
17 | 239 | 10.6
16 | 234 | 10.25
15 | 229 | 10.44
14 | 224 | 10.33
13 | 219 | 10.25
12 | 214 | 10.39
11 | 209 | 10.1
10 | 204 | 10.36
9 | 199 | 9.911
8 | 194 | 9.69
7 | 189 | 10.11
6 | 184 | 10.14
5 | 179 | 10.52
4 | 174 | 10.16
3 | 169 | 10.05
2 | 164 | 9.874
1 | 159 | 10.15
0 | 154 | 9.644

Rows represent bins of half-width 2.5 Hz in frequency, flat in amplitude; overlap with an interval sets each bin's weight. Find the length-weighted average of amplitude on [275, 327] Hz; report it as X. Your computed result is 10.6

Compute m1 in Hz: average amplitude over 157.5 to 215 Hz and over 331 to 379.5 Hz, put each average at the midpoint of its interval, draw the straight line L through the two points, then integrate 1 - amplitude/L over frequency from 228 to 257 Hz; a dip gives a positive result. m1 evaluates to 0.24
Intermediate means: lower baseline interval 10.1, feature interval 10.4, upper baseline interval 11.2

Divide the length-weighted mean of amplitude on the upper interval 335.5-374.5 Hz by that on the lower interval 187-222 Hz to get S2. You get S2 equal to 1.10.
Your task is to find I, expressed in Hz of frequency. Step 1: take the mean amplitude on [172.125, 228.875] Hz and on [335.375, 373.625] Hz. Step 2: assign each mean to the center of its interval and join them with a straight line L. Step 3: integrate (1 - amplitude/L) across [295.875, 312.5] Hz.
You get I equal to 0.50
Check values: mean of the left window 10.2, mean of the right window 11.2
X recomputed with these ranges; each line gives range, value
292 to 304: 10.6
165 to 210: 10.1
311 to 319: 10.7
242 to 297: 10.3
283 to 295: 10.6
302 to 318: 10.5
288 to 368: 10.9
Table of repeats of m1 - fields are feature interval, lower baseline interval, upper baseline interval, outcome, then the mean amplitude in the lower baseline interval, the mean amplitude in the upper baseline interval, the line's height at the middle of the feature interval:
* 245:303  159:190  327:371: 2.0 Hz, 10.1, 11.1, 10.7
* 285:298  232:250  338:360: 0.2 Hz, 10.4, 11.2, 10.8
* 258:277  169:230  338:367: 0.9 Hz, 10.2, 11.2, 10.6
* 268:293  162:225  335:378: 0.9 Hz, 10.1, 11.2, 10.7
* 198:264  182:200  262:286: -1.6 Hz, 9.96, 10.1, 10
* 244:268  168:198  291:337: 0.5 Hz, 10.1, 10.7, 10.4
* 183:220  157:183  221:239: 0.6 Hz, 10.2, 10.4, 10.3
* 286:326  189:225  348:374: 0.3 Hz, 10.1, 11.1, 10.7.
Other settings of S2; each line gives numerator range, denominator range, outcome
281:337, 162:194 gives 1.05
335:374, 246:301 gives 1.08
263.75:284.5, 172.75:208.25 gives 1.00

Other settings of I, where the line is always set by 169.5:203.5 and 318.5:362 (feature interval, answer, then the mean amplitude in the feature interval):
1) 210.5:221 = 0.0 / 10.3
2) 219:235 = 0.0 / 10.3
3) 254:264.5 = 0.4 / 10.2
